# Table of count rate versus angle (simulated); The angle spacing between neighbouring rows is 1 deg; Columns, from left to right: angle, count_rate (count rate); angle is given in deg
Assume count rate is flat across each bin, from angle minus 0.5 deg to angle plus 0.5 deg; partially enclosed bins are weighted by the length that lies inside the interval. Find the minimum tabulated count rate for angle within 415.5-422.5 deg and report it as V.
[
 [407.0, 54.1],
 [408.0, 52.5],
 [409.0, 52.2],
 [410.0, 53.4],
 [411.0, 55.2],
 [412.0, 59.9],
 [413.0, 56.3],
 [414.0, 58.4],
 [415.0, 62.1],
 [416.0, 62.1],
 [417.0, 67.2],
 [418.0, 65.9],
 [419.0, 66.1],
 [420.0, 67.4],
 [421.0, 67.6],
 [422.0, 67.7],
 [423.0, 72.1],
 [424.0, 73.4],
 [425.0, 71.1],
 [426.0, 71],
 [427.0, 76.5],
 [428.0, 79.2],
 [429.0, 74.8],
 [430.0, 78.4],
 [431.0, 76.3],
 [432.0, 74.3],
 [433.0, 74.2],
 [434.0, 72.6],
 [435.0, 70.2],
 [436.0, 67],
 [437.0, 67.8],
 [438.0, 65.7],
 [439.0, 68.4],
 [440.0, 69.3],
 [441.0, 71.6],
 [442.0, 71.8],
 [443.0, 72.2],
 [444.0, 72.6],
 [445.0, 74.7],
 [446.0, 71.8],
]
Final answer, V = 62.1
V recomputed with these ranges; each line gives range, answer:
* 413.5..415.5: 58.4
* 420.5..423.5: 67.6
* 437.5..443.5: 65.7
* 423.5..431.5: 71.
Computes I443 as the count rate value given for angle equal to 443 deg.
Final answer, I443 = 72.2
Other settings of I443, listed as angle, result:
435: 70.2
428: 79.2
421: 67.6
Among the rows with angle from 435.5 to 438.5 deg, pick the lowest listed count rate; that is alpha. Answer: 65.7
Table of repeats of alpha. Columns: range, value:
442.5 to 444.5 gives 72.2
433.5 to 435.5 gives 70.2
